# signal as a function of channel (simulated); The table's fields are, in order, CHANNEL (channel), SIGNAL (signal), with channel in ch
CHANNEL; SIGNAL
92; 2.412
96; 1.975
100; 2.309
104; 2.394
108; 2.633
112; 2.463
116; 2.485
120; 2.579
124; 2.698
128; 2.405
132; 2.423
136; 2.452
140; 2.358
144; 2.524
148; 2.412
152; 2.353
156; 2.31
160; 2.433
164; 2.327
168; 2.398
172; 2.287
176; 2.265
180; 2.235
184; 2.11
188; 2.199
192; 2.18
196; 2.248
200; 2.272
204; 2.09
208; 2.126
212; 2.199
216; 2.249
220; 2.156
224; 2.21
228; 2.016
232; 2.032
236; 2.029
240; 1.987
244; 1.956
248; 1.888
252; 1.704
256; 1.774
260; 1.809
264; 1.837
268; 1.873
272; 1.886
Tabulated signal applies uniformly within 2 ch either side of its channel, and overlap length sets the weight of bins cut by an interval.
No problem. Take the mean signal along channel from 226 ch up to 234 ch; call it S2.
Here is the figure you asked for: 2.02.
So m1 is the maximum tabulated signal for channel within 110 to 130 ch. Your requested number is 2.698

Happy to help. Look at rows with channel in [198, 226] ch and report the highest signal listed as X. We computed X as 2.272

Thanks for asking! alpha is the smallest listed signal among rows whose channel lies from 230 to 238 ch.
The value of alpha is 2.029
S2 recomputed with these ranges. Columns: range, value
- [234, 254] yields 1.91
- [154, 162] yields 2.37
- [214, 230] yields 2.16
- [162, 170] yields 2.36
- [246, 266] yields 1.8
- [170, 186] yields 2.22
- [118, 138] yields 2.51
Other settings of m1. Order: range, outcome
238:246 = 1.987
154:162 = 2.433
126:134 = 2.423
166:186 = 2.398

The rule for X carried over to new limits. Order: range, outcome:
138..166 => 2.524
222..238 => 2.21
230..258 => 2.032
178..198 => 2.248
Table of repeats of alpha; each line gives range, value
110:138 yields 2.405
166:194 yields 2.11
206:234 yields 2.016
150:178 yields 2.265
